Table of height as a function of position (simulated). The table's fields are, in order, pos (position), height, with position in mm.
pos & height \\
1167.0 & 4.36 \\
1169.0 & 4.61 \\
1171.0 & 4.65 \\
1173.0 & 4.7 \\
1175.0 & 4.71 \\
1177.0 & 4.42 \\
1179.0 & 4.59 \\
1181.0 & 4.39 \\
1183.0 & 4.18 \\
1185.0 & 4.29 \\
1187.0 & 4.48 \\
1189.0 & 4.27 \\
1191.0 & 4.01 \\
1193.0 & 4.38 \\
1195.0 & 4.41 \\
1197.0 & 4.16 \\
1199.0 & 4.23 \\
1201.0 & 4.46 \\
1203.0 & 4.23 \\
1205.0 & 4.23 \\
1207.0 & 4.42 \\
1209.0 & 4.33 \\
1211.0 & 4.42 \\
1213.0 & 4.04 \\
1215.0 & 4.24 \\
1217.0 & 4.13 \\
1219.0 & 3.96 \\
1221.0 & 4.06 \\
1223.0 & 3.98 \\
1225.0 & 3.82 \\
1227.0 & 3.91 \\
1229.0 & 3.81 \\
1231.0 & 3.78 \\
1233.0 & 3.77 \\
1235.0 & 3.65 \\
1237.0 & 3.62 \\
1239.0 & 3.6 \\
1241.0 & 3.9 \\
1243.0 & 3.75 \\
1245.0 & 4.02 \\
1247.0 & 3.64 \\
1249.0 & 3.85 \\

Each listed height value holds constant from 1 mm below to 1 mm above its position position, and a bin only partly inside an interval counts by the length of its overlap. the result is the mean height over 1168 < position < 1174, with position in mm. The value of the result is 4.65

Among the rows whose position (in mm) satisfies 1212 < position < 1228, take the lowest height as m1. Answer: 3.82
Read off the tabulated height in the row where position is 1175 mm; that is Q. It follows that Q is 4.71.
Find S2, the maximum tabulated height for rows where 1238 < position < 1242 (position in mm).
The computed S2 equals 3.9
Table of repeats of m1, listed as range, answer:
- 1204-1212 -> 4.23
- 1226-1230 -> 3.81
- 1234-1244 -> 3.6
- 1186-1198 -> 4.01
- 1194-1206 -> 4.16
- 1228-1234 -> 3.77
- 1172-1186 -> 4.18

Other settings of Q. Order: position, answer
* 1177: 4.42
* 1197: 4.16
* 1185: 4.29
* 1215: 4.24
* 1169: 4.61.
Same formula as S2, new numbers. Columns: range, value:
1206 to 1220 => 4.42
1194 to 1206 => 4.46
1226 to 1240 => 3.91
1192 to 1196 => 4.41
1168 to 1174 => 4.7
